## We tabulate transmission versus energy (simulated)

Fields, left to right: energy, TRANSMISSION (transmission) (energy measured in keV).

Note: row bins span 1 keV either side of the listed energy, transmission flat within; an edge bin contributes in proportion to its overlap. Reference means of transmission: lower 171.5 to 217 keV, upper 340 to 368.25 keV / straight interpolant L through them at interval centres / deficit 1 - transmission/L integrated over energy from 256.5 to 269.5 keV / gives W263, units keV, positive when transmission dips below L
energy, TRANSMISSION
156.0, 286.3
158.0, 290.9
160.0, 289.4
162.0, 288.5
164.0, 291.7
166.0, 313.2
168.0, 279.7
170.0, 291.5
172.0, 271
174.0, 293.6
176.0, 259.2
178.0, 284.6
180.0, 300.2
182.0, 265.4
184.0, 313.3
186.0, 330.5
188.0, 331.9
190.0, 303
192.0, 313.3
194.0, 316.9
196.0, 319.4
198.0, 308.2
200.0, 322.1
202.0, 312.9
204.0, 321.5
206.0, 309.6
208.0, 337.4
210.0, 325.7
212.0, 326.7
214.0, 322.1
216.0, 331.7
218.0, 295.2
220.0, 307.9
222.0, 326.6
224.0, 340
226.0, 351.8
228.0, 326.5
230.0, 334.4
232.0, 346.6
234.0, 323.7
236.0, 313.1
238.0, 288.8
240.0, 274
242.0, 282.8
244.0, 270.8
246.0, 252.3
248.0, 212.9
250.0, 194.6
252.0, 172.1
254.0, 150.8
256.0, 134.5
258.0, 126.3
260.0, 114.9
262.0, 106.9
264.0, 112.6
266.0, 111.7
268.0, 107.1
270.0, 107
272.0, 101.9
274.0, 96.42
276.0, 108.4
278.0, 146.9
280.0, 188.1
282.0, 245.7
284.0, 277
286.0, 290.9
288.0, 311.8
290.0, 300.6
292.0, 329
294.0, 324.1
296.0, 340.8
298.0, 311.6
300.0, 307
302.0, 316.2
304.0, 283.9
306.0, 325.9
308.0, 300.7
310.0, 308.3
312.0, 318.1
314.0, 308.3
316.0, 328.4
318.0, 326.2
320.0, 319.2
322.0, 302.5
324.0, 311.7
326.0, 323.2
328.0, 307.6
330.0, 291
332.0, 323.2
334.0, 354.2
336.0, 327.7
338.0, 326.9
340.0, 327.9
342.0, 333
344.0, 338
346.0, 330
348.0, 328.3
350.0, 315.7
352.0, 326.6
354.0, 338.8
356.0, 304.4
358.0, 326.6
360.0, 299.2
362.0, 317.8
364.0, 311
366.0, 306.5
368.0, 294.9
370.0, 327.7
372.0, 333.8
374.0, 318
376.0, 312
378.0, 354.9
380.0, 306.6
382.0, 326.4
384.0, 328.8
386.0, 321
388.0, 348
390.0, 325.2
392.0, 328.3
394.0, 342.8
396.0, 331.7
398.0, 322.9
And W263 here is 8.3 keV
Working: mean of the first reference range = 310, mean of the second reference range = 320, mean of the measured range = 114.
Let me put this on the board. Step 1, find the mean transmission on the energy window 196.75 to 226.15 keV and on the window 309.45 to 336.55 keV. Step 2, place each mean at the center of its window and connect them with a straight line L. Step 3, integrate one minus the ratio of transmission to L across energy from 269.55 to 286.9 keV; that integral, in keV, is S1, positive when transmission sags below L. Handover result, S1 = 7.8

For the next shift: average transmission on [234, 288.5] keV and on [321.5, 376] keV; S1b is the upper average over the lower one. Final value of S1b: 1.68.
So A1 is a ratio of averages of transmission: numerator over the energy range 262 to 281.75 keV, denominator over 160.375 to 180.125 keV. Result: 0.4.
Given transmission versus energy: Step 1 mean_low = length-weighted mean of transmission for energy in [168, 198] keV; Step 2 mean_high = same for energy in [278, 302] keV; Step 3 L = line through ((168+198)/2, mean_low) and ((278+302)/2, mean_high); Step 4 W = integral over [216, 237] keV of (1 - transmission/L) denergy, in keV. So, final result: -2.29 keV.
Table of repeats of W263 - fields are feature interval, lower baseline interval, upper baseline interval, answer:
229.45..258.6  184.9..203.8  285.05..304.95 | 6.43 keV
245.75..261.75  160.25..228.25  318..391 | 7.69 keV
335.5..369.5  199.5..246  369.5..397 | 0.58 keV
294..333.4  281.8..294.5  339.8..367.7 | -0.83 keV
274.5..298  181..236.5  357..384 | 4.46 keV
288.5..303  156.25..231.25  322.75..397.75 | -0.01 keV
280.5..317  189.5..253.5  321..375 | 0.87 keV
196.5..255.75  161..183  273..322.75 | -2.25 keV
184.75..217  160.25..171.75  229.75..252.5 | -4.38 keV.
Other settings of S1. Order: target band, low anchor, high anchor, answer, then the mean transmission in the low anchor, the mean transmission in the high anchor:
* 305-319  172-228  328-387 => 0.13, 313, 322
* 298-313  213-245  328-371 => 0.47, 315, 321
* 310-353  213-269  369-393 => -3.46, 244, 328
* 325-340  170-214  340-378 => -0.15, 308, 321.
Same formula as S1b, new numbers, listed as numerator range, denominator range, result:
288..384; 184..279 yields 1.26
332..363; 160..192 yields 1.11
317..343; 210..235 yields 0.98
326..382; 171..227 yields 1.03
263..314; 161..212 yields 0.79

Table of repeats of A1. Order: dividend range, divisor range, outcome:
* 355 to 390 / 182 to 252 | 1.05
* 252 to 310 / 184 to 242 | 0.67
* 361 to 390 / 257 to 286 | 2.23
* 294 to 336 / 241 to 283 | 1.98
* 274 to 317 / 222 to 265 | 1.16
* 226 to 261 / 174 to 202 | 0.80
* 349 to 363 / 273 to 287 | 1.65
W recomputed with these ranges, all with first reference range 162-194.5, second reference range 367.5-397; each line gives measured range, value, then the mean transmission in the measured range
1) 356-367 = 0.4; 312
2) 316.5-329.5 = 0.2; 315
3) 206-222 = -1.0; 321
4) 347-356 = -0.1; 325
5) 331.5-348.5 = -0.6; 333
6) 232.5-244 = 0.4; 296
